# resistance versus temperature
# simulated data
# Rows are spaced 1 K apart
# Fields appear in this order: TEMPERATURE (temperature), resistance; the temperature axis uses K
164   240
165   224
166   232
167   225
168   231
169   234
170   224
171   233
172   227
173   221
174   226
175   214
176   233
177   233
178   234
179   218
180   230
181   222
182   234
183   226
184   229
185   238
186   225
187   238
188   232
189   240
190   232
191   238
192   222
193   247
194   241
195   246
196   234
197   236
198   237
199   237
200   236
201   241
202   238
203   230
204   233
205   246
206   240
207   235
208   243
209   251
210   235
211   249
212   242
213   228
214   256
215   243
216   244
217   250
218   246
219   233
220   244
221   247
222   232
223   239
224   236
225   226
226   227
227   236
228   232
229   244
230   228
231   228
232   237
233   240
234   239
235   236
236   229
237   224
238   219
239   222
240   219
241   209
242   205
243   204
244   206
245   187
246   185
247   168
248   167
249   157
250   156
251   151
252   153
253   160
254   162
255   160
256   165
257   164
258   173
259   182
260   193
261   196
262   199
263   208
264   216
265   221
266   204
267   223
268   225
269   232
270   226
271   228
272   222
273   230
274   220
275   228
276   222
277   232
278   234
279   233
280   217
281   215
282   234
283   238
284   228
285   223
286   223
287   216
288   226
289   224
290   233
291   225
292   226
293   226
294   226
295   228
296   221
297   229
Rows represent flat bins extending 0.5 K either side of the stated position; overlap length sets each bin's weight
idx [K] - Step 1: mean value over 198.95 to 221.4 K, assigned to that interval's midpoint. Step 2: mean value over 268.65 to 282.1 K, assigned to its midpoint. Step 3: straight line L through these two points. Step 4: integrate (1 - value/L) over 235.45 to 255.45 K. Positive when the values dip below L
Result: 3.94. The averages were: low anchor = 241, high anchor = 226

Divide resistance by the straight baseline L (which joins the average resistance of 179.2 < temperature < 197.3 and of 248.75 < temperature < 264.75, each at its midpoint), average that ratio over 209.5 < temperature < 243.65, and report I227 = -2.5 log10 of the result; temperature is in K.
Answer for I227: -0.16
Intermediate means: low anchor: 234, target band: 233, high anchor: 176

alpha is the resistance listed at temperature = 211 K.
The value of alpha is 249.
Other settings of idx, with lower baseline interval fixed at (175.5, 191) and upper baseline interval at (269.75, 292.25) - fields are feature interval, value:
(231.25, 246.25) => 0.7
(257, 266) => 1.2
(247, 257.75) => 3.2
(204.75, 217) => -0.7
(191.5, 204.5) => -0.4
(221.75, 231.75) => -0.2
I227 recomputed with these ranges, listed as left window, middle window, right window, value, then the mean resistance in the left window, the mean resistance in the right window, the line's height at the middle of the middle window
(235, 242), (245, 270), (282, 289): 0.20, 220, 226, 223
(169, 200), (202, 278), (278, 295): 0.06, 232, 226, 229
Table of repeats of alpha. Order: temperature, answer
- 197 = 236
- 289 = 224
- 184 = 229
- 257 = 164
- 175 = 214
